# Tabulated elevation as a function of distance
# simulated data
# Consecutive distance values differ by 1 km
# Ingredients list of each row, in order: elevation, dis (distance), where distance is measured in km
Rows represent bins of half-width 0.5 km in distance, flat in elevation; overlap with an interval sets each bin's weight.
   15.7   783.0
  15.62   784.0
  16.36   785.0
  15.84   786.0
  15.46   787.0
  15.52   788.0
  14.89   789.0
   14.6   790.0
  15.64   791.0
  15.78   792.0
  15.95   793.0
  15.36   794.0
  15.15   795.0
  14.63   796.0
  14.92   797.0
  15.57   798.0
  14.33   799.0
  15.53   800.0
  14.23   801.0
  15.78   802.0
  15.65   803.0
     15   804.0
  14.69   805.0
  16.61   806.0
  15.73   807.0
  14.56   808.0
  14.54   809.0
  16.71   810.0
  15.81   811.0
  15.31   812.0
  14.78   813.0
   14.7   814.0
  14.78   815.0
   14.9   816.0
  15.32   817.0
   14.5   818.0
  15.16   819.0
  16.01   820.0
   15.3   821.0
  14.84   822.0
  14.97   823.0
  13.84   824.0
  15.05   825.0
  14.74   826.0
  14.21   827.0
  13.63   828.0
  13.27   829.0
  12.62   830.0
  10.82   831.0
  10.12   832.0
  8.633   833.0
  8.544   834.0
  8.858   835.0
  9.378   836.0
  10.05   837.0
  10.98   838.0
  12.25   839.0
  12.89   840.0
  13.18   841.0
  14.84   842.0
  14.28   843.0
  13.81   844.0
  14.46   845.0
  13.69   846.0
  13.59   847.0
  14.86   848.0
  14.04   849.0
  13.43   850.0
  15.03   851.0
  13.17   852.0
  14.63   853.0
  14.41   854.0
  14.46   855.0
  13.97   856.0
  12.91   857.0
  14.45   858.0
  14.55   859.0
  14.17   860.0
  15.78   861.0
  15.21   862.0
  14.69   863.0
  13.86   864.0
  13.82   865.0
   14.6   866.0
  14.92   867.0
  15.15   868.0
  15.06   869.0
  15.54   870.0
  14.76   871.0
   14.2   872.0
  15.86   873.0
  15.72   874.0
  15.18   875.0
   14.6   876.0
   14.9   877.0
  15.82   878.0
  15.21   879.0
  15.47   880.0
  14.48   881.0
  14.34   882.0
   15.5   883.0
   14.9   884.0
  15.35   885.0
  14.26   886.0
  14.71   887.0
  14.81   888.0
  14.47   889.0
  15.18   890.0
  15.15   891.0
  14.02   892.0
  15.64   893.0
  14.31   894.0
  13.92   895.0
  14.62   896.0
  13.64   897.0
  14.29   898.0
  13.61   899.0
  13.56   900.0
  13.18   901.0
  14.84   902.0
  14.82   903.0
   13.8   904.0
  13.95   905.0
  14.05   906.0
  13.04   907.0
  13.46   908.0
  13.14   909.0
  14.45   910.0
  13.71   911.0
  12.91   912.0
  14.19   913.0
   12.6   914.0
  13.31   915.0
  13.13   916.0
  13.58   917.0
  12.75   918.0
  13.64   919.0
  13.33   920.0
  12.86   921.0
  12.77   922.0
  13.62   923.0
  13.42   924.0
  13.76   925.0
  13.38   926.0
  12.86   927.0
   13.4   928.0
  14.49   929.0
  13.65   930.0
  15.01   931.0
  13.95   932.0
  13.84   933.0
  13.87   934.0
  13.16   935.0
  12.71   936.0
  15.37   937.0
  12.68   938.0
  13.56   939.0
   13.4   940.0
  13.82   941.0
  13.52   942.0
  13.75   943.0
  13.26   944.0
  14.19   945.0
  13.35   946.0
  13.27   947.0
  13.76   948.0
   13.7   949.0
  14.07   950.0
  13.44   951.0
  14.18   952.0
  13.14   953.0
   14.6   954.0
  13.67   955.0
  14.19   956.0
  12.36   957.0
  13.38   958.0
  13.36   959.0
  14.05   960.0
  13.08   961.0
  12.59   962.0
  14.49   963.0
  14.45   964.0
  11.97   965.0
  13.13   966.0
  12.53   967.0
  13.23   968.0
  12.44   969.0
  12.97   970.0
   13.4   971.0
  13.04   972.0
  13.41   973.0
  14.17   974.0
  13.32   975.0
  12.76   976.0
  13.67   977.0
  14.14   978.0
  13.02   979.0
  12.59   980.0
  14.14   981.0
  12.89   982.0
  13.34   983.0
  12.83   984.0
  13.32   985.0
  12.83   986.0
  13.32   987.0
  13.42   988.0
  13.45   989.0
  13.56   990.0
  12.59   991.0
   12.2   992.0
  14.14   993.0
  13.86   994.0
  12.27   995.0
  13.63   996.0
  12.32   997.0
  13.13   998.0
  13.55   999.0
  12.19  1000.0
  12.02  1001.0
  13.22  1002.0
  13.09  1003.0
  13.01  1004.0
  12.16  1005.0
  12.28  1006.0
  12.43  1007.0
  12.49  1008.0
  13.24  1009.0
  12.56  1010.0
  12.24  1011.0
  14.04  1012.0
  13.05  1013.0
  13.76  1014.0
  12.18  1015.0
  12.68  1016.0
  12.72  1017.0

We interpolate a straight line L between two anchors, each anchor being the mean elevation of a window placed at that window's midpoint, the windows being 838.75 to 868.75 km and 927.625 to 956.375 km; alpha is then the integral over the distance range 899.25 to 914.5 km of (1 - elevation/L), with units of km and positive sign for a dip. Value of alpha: 0.2 km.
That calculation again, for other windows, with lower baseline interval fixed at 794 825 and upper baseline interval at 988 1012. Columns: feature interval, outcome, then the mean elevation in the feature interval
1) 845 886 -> -0.52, 14.6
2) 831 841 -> 3.00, 10.4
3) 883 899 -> -0.50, 14.6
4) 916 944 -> 0.33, 13.5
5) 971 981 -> -0.16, 13.4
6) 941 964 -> -0.31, 13.6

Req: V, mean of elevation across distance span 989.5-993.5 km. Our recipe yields 13.1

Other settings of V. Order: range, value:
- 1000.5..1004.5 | 12.8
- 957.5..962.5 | 13.3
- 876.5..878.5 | 15.4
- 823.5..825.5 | 14.4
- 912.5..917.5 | 13.4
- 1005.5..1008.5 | 12.4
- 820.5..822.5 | 15.1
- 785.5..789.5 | 15.4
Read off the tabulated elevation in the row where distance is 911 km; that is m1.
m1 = 13.71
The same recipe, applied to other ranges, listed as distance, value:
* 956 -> 14.19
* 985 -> 13.32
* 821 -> 15.3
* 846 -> 13.69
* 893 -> 15.64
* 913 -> 14.19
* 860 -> 14.17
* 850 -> 13.43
